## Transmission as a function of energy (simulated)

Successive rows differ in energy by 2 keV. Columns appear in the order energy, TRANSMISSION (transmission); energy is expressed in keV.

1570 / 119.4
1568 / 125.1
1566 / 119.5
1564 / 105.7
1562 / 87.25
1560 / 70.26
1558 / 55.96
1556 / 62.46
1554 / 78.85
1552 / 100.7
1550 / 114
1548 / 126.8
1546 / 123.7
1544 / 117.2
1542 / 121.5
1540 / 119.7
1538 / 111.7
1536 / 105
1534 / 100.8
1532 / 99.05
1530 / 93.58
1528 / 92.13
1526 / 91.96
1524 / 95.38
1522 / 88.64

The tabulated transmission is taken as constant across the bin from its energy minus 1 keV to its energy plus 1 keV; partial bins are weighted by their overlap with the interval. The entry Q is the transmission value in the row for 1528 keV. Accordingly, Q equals 92.13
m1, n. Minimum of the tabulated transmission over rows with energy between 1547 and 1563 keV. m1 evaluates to 55.96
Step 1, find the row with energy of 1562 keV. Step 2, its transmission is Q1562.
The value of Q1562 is 87.25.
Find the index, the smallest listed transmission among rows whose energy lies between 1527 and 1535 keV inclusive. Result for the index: 92.13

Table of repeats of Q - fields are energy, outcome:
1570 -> 119.4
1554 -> 78.85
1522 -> 88.64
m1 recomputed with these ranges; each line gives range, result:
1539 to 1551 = 114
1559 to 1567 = 70.26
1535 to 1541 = 105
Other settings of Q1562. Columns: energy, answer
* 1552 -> 100.7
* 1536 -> 105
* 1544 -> 117.2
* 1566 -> 119.5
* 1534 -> 100.8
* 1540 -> 119.7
